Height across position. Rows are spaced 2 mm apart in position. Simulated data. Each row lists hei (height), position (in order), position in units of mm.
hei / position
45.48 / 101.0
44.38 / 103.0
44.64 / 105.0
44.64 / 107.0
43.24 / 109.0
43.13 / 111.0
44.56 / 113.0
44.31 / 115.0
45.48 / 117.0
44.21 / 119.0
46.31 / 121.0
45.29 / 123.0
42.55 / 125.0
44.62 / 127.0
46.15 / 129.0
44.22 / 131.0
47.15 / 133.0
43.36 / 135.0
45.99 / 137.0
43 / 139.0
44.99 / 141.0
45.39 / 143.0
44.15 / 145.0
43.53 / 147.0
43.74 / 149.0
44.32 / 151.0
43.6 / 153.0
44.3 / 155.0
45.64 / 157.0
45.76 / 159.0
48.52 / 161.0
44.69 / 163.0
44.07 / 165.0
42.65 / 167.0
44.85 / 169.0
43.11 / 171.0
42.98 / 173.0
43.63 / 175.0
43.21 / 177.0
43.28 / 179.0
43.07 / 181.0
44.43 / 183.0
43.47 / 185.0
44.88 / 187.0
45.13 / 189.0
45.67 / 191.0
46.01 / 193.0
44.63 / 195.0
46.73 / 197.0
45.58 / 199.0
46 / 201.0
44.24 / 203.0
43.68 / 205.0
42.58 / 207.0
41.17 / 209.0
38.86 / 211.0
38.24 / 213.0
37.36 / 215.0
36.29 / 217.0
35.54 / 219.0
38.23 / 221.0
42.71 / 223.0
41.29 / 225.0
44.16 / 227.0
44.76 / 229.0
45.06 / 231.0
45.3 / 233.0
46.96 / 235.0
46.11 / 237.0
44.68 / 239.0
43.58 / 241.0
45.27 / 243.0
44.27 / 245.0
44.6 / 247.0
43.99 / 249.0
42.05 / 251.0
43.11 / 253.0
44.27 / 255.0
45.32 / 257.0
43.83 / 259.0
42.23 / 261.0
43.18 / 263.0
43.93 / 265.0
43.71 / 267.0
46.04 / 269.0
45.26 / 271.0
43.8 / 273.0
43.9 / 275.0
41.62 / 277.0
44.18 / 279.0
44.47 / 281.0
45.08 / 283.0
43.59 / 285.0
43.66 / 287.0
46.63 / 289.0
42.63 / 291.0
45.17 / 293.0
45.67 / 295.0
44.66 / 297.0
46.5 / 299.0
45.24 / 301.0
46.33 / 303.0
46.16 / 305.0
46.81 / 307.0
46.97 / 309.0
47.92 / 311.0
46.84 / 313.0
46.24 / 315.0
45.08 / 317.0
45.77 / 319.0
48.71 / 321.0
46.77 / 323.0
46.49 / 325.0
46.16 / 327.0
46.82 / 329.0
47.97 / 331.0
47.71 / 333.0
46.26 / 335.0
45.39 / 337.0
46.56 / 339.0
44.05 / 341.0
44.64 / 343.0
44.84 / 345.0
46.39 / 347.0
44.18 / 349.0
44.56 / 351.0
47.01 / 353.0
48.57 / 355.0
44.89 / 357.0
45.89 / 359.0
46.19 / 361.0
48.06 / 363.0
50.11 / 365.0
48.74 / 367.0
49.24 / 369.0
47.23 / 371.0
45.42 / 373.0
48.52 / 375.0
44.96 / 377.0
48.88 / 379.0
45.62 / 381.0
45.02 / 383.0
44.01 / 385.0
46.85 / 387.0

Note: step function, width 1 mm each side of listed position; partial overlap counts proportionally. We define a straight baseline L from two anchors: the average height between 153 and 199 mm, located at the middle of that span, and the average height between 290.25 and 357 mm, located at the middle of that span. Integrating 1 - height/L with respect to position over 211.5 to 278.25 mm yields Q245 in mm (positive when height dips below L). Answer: 3.3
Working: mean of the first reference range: 44.6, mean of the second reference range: 46.1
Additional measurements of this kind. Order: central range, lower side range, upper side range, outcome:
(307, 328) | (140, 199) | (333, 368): -0.3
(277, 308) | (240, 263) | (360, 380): 0.1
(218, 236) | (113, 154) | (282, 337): 1.1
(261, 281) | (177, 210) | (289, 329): 0.7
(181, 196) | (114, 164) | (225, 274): -0.1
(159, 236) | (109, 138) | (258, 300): 2.2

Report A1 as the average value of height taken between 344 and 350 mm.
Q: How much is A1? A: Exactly 45.1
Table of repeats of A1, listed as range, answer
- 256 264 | 43.6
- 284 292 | 44.1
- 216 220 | 35.9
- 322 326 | 46.6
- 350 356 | 46.7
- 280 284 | 44.8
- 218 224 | 38.8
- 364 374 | 48.1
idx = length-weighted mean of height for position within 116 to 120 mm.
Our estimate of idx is 44.8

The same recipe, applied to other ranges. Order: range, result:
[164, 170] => 43.9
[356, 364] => 46.3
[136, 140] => 44.5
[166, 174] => 43.4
